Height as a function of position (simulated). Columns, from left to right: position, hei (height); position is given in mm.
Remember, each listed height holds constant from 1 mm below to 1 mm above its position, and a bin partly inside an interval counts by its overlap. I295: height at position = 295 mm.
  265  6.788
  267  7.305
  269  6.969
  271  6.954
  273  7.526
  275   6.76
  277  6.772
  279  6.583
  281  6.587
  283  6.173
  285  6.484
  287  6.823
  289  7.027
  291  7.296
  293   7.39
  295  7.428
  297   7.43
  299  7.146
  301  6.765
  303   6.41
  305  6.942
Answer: 7.428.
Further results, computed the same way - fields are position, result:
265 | 6.788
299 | 7.146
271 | 6.954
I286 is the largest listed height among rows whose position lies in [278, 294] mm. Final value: 7.39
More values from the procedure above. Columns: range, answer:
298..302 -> 7.146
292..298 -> 7.43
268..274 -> 7.526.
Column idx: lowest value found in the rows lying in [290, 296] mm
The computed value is 7.296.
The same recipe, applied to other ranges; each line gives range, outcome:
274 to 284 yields 6.173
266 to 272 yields 6.954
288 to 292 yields 7.027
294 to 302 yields 6.765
